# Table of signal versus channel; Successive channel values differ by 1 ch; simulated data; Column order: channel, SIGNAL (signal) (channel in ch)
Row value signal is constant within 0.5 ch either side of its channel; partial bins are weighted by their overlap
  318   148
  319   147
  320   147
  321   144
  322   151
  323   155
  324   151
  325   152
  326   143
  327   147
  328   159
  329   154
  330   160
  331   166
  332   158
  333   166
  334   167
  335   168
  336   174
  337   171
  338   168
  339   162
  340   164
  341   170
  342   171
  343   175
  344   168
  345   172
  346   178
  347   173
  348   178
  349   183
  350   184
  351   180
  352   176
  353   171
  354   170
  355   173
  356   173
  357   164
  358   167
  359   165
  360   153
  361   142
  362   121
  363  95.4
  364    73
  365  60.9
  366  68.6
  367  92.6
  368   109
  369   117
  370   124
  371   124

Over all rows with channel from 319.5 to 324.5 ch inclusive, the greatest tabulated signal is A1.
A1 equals 155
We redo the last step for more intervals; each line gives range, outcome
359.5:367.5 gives 153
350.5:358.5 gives 180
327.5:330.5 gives 160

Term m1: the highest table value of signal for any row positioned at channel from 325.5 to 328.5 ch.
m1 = 159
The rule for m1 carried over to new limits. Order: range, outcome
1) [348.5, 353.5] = 184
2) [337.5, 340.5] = 168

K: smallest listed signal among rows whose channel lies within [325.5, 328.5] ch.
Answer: 143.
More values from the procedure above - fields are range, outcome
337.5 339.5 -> 162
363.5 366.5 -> 60.9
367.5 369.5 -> 109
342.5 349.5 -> 168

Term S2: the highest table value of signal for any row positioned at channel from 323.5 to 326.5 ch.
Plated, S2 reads 152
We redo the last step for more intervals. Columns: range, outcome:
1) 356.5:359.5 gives 167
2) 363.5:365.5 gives 73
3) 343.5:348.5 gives 178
